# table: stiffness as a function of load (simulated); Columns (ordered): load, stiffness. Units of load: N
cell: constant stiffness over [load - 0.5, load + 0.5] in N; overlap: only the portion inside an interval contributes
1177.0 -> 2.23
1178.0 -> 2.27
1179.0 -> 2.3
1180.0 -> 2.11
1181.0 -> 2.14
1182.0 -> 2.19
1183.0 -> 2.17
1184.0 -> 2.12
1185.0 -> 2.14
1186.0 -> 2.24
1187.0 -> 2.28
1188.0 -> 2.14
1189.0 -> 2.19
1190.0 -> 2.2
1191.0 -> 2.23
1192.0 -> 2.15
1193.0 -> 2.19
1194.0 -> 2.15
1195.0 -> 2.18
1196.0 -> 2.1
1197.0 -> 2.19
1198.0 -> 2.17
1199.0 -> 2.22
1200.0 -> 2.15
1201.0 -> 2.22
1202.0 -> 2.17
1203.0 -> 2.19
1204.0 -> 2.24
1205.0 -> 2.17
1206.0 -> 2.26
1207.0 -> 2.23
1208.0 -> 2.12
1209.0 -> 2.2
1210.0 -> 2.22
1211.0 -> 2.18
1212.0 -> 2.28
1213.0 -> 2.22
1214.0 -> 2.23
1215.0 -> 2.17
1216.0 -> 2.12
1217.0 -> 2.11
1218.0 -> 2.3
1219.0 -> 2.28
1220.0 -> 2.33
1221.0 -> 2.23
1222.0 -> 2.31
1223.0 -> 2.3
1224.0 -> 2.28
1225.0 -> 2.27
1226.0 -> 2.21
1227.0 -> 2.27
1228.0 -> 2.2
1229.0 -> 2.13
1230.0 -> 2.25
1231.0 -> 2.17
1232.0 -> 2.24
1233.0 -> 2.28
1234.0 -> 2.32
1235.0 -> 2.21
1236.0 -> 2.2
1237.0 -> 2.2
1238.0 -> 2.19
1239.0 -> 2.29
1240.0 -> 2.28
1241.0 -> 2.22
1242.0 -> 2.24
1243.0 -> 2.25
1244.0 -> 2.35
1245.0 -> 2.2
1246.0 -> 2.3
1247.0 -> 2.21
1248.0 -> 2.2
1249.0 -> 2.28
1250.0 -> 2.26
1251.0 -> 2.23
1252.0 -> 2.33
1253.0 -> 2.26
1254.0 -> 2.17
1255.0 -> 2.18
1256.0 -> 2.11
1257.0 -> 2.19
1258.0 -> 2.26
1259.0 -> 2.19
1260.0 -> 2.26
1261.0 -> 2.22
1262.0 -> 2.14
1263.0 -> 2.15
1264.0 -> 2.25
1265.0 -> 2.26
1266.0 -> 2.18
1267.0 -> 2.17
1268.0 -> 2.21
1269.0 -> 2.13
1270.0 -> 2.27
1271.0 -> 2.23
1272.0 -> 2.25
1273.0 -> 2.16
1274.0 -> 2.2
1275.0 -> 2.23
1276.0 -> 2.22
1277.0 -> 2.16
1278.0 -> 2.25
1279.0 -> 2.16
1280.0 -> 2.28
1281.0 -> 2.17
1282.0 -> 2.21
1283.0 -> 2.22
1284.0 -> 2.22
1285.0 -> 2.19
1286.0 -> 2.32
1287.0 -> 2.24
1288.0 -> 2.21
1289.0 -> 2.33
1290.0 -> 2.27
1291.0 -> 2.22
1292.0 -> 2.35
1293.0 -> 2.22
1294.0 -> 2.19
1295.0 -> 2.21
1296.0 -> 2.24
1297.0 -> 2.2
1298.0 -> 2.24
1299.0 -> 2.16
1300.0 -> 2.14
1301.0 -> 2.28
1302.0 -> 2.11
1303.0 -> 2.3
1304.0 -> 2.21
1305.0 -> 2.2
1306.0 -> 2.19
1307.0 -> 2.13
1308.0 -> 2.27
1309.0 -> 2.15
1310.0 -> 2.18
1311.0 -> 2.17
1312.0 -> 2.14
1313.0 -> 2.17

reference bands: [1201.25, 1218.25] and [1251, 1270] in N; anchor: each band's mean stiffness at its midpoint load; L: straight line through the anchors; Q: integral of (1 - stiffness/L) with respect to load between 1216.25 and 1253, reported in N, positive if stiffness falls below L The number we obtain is -0.7 N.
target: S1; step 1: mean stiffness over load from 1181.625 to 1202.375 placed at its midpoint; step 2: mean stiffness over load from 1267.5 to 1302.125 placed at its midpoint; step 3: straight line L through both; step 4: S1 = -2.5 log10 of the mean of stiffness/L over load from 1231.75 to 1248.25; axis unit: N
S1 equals -0.02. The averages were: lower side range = 2.18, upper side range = 2.22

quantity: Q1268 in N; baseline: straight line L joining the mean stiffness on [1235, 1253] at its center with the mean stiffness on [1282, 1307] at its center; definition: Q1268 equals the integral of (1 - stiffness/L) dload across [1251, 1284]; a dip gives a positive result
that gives 0.4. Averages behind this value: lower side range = 2.25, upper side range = 2.23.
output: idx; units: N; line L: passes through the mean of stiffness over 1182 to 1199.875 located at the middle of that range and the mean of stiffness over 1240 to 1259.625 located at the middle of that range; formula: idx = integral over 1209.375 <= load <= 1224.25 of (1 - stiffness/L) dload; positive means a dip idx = -0.2 N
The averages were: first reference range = 2.18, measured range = 2.24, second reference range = 2.23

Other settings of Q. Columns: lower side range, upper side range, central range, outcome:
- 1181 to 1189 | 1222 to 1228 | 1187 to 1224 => 0.3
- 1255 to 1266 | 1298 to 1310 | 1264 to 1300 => -0.4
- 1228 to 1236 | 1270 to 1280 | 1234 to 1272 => -0.1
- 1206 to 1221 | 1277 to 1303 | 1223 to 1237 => -0.1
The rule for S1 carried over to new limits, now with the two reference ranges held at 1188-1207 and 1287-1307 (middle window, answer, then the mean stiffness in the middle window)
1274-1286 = 0.00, 2.21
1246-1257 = -0.01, 2.23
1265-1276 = 0.00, 2.21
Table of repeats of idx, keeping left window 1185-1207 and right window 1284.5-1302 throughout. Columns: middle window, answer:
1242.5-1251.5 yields -0.2 N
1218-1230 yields -0.3 N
